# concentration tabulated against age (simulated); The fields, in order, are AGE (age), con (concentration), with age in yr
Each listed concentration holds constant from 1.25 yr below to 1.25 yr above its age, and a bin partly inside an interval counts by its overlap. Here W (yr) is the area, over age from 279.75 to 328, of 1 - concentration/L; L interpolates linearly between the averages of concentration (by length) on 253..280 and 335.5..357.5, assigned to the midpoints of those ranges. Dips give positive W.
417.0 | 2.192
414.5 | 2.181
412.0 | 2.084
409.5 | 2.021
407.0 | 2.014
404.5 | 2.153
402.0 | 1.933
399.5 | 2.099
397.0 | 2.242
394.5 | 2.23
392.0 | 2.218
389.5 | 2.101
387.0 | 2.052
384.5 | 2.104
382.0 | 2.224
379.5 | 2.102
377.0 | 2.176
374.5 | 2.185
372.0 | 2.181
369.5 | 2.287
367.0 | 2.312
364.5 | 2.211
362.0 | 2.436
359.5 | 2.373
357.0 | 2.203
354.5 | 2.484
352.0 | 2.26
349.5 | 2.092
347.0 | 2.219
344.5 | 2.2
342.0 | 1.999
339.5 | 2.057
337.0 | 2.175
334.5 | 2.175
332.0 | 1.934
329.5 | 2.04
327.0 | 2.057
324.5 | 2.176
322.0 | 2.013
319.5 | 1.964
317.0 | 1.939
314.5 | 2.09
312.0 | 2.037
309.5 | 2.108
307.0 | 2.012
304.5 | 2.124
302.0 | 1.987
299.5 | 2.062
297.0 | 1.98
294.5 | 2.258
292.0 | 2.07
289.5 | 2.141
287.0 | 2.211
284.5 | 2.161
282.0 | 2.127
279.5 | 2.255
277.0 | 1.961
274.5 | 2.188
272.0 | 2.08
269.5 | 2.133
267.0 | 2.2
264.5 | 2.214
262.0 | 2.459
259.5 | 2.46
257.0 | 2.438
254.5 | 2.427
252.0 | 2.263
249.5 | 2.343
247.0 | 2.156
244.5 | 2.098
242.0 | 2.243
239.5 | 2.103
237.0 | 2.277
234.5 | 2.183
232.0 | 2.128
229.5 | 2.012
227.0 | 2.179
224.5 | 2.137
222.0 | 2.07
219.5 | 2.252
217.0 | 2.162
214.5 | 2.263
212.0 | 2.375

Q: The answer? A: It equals 3.0 yr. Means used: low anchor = 2.26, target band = 2.08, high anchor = 2.19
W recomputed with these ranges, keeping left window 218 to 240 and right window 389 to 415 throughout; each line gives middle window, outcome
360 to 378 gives -1.2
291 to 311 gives 0.6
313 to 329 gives 0.7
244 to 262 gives -1.6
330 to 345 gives 0.3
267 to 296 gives -0.1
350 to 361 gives -1.0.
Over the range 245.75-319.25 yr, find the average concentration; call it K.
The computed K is 2.17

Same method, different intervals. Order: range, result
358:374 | 2.29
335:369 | 2.23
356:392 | 2.21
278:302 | 2.13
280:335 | 2.08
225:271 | 2.24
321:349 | 2.1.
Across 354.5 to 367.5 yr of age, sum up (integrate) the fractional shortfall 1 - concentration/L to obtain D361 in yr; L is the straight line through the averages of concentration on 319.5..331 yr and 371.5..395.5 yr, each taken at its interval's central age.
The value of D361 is -1.3 yr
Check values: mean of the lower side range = 2.06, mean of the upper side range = 2.16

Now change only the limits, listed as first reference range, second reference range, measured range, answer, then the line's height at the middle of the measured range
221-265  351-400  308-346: 2.8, 2.23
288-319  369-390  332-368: -1.6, 2.12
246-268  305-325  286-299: 0.2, 2.15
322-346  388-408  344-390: -2.6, 2.11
